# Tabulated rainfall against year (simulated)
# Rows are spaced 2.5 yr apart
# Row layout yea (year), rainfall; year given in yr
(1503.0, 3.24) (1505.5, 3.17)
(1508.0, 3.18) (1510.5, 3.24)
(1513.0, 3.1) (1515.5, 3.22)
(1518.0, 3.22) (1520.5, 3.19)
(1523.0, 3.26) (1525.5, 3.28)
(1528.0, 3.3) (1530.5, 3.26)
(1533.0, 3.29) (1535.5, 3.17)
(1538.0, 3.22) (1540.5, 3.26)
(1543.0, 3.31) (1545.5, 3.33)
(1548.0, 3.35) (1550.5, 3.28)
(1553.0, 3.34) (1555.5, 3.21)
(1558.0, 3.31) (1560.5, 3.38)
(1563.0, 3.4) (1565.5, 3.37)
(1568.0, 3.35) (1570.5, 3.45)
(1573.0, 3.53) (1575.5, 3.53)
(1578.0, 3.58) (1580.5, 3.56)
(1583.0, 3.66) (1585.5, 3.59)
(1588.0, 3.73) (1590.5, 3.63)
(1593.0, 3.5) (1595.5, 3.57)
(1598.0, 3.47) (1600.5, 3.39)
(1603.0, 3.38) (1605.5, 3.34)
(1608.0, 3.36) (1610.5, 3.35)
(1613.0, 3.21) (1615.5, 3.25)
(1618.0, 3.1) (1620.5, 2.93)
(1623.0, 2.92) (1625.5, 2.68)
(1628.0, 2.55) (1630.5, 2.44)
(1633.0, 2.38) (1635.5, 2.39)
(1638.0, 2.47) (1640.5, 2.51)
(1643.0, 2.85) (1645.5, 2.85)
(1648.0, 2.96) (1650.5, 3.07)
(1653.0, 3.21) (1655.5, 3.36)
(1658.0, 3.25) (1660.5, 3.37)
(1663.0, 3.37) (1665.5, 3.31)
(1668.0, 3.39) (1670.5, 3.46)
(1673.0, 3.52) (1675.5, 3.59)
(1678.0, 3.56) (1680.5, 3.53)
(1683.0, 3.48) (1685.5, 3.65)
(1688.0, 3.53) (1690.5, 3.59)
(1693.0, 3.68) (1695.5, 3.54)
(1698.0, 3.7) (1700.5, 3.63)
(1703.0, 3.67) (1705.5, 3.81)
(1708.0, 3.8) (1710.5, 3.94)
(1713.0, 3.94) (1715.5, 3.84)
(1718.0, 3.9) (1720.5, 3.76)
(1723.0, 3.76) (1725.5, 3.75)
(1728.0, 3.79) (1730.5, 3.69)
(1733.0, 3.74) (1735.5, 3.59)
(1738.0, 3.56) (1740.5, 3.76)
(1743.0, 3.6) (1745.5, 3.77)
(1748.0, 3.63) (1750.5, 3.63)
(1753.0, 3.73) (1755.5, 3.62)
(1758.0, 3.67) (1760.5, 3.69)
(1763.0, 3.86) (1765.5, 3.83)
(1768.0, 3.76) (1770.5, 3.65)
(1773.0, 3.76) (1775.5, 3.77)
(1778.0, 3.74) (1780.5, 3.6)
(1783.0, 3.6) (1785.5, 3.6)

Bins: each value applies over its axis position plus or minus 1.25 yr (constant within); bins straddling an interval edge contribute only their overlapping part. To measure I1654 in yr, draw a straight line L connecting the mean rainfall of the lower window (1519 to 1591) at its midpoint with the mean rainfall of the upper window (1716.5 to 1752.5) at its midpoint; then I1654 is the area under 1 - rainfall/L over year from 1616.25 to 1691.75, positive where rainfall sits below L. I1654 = 9.7 yr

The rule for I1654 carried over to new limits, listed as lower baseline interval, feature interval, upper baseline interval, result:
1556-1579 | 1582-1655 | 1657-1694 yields 7.55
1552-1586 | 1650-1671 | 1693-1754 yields 1.75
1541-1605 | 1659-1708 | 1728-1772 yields 0.69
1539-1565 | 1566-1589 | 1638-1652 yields -2.64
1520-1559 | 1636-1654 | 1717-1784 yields 3.46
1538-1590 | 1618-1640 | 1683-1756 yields 5.72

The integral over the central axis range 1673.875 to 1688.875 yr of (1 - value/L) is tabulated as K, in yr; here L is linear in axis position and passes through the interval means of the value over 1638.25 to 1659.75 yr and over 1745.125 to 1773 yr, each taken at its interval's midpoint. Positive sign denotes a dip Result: -1.7 yr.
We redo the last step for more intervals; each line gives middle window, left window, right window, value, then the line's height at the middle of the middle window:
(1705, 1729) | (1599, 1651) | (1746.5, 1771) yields -2.54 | 3.46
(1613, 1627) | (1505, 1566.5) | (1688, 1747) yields 1.97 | 3.48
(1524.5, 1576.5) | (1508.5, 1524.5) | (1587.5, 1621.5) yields -0.97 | 3.27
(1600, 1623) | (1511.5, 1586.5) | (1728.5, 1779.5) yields 1.45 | 3.45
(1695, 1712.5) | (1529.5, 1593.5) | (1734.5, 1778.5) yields -0.59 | 3.62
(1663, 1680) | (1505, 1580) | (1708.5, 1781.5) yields 0.54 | 3.58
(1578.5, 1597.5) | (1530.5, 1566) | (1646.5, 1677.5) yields -1.68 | 3.31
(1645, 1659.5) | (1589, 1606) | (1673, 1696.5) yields 1.64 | 3.54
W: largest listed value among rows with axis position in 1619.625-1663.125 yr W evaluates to 3.37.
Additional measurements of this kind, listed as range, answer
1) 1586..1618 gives 3.73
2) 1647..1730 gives 3.94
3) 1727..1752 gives 3.79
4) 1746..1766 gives 3.86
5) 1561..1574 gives 3.53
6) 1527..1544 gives 3.31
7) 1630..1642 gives 2.51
